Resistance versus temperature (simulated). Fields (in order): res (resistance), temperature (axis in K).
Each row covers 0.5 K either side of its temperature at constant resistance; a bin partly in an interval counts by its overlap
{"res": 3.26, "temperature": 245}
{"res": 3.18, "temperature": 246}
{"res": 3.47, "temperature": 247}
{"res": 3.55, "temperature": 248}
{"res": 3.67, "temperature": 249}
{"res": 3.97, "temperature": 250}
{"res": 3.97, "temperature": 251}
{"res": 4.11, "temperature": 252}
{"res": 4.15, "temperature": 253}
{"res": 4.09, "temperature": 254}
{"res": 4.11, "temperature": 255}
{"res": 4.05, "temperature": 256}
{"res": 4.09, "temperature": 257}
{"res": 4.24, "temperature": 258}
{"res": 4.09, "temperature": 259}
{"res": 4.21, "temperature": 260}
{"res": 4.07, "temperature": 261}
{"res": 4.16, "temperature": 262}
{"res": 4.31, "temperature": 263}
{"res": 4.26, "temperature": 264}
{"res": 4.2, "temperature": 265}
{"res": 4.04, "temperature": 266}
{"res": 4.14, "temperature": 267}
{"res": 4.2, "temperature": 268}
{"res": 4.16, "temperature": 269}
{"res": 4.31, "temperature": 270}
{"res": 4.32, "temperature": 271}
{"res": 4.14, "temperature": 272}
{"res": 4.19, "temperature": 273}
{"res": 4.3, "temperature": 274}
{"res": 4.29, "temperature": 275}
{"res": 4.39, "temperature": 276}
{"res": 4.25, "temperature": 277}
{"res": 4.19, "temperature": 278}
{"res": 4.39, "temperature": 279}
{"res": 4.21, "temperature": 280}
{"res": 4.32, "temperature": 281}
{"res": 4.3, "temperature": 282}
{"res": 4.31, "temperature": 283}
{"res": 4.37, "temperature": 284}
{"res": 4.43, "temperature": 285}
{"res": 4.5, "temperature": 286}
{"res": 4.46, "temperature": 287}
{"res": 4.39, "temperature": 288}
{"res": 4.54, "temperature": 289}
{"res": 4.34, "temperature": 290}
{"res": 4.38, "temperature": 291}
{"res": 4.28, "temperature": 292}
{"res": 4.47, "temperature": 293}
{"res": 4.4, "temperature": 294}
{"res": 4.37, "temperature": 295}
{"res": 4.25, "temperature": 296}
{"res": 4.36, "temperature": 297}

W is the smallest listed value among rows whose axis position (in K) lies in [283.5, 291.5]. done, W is 4.34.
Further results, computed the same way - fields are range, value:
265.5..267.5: 4.04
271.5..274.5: 4.14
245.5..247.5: 3.18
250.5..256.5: 3.97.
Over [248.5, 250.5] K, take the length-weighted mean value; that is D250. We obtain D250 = 3.82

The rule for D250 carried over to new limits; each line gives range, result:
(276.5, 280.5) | 4.26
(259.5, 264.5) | 4.2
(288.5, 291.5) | 4.42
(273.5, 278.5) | 4.28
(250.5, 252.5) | 4.04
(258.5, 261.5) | 4.12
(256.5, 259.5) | 4.14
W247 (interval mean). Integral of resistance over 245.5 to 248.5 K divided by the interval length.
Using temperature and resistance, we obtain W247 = 3.4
